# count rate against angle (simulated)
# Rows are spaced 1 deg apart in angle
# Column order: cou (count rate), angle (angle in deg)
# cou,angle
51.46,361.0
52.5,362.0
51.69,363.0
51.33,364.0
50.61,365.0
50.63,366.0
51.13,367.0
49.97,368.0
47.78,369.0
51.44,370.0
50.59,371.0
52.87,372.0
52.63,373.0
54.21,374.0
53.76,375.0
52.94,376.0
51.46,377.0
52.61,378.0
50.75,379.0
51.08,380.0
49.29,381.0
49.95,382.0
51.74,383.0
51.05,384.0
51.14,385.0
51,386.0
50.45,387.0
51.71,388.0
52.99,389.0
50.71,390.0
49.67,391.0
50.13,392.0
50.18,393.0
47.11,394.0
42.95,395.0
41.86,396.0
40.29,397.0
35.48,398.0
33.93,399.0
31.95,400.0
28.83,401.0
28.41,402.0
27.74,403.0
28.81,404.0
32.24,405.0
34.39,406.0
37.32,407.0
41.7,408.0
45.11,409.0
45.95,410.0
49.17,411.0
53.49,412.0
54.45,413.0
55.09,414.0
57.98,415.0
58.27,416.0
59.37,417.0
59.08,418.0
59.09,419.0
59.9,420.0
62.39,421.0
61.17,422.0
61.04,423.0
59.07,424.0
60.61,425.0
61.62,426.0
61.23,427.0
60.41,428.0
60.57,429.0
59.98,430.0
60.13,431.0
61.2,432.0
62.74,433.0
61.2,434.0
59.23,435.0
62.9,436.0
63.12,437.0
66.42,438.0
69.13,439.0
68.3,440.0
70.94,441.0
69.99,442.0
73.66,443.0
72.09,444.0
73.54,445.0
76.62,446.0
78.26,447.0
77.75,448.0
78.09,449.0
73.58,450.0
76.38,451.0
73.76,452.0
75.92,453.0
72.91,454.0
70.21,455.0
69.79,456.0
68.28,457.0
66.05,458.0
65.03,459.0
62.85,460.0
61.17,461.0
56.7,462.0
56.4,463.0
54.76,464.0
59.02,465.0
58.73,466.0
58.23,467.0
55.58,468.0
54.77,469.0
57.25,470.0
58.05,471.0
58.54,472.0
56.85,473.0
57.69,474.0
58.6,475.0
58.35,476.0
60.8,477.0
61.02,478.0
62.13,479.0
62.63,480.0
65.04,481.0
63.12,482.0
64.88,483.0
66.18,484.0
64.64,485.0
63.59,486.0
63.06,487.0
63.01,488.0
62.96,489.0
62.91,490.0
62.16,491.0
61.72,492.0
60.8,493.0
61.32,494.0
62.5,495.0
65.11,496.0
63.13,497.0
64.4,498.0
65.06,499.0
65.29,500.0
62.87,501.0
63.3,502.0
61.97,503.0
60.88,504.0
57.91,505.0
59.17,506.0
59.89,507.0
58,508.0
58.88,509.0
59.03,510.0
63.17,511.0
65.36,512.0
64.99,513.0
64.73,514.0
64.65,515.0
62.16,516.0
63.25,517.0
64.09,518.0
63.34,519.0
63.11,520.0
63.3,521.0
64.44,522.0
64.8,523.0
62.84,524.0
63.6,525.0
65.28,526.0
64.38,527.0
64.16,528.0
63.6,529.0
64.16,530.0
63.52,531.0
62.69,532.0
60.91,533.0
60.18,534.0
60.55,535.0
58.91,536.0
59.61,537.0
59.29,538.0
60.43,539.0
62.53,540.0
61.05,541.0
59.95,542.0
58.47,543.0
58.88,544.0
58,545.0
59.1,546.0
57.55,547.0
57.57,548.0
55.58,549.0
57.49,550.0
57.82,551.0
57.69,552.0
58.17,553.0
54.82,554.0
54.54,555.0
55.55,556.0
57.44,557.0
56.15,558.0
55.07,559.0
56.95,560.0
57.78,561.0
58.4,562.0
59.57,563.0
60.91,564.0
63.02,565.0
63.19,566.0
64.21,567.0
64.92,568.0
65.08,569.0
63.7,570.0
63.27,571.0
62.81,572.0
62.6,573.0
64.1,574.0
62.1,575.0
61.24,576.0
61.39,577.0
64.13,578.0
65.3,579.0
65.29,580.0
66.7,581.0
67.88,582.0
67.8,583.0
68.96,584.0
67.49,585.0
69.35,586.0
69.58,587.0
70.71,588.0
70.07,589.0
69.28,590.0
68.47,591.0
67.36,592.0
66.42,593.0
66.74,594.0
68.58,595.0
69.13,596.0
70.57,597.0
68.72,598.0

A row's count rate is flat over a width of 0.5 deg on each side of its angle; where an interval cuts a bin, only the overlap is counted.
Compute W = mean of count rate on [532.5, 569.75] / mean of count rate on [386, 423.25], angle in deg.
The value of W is 1.27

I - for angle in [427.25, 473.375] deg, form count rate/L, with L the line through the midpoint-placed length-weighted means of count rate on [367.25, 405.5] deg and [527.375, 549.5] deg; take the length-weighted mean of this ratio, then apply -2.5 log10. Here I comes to -0.25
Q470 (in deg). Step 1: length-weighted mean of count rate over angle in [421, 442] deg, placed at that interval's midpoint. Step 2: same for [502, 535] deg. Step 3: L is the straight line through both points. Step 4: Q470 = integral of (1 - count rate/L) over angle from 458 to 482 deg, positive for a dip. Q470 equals 1.3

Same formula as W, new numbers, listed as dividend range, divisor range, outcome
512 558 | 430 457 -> 0.87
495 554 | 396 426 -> 1.30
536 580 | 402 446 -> 1.05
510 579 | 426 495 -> 0.95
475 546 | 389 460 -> 1.09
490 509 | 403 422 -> 1.25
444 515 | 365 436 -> 1.26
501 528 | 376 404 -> 1.39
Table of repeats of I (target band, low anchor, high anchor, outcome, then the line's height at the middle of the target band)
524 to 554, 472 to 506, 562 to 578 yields 0.04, 62.5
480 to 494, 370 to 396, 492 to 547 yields -0.07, 59.4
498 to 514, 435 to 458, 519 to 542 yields 0.05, 65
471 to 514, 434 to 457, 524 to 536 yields 0.08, 66.5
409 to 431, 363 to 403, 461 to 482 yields -0.11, 52.3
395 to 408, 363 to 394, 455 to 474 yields 0.49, 53.5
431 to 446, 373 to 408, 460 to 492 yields -0.24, 53.5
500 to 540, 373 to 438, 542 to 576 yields -0.09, 57.3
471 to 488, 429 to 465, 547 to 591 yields 0.08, 66.1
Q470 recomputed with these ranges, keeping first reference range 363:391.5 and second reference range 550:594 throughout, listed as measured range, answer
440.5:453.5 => -4.5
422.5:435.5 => -1.5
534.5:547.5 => 0.3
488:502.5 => -1.2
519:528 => -0.6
